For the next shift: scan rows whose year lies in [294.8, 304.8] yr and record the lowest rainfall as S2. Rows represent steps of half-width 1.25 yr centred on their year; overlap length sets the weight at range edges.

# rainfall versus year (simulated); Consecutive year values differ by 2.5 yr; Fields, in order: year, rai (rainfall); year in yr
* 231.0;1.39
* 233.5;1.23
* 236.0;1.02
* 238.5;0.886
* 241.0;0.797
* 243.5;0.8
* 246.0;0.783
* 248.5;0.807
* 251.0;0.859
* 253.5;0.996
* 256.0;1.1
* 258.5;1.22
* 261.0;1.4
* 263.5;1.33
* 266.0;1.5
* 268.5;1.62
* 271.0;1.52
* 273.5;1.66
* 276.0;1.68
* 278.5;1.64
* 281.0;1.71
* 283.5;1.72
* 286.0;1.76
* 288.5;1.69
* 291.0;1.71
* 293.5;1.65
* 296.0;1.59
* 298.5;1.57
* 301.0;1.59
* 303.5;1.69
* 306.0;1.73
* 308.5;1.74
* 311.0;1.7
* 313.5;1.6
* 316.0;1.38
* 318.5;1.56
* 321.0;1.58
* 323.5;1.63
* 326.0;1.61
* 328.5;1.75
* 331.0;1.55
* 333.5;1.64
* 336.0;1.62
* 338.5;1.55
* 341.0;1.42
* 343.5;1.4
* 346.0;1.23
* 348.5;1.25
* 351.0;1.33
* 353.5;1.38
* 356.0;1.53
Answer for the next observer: 1.57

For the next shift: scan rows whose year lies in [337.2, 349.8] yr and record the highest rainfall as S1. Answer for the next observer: 1.55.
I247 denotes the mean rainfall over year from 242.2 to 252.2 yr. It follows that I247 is 0.812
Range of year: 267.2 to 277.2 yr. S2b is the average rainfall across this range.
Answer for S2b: 1.62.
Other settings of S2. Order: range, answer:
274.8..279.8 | 1.64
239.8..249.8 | 0.783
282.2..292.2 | 1.69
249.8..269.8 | 0.859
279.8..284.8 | 1.71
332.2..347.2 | 1.23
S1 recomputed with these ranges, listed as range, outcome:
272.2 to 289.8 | 1.76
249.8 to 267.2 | 1.5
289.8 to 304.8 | 1.71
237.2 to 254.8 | 0.996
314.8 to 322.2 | 1.58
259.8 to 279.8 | 1.68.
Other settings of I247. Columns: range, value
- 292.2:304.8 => 1.62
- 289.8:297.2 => 1.65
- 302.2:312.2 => 1.71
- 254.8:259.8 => 1.16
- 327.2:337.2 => 1.64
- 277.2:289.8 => 1.7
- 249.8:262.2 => 1.11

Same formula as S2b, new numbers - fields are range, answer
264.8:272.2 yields 1.55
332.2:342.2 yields 1.56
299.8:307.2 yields 1.67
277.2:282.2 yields 1.67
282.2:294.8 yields 1.71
